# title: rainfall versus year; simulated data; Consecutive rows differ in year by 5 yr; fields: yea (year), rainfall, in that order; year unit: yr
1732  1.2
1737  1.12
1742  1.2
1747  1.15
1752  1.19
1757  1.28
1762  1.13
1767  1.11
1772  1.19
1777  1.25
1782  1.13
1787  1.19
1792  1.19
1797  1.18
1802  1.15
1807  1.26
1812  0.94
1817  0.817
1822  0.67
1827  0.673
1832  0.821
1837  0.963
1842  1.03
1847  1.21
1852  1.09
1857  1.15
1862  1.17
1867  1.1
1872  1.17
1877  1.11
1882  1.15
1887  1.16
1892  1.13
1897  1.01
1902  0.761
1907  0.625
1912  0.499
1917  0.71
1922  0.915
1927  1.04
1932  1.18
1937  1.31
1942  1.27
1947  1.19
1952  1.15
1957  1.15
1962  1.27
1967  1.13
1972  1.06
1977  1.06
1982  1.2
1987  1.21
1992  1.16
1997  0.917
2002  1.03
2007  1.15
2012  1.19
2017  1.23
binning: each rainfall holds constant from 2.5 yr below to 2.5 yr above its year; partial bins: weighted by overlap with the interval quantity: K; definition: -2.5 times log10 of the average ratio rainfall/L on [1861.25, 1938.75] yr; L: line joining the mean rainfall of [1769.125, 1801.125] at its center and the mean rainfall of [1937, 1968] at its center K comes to 0.20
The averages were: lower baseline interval 1.19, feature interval 0.996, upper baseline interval 1.21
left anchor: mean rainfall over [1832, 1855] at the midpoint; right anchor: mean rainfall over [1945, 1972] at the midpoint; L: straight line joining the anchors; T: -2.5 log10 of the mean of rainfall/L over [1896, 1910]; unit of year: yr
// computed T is 0.40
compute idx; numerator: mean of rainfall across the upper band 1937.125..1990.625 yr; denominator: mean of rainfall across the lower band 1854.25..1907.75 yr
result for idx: 1.11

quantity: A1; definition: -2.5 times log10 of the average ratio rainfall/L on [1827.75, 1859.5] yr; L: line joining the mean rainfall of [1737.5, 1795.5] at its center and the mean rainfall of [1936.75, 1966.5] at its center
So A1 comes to 0.17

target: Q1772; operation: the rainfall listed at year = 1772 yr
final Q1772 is 1.19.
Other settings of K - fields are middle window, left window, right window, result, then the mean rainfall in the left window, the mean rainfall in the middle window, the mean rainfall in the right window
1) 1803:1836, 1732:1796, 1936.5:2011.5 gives 0.31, 1.18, 0.881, 1.15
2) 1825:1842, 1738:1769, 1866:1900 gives 0.31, 1.17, 0.854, 1.11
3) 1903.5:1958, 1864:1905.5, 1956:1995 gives 0.12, 1.06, 0.995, 1.15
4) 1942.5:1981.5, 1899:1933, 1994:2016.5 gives -0.21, 0.805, 1.15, 1.09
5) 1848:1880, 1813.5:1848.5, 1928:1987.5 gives -0.19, 0.876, 1.14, 1.18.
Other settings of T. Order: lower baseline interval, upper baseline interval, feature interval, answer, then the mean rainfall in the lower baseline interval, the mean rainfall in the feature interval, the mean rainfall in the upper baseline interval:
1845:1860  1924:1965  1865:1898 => 0.036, 1.15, 1.12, 1.19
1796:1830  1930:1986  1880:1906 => 0.058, 0.944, 1.02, 1.18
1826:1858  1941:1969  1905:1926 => 0.494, 0.998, 0.714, 1.19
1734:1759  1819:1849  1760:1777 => -0.047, 1.19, 1.16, 0.888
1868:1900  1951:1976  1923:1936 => 0.022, 1.12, 1.11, 1.15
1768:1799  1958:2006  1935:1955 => -0.088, 1.18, 1.23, 1.12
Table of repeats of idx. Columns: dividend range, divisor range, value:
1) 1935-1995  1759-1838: 1.13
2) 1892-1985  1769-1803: 0.87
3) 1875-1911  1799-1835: 1.07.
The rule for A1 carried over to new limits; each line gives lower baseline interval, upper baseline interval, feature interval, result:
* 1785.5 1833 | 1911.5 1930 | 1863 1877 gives -0.25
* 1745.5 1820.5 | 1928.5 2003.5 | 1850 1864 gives 0.01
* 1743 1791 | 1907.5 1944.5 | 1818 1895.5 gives 0.02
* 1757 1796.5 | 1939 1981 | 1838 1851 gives 0.07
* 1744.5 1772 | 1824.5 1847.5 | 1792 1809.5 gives -0.16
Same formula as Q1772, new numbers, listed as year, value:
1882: 1.15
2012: 1.19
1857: 1.15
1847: 1.21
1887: 1.16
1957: 1.15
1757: 1.28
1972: 1.06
